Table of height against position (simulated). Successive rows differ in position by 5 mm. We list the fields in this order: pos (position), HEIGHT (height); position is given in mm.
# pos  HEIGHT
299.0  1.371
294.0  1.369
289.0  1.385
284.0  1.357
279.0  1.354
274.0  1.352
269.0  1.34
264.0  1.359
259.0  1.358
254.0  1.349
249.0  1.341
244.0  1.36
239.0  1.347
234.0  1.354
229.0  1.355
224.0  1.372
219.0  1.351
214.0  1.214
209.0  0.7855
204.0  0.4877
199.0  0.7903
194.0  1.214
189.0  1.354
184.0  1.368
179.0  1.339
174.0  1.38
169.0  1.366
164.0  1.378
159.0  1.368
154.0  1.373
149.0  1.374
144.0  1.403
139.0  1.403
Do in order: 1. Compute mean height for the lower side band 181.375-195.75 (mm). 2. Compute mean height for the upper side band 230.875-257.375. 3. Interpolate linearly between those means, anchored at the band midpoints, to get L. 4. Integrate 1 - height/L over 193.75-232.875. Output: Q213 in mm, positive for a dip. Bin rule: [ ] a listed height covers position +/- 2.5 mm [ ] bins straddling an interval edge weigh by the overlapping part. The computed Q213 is 7.6 mm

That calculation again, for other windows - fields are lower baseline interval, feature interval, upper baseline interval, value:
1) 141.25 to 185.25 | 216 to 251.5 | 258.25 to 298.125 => 0.3 mm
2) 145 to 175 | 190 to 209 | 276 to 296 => 7.0 mm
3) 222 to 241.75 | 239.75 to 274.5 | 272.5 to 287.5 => 0.1 mm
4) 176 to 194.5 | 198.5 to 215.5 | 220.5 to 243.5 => 6.9 mm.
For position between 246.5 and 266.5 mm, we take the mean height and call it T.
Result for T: 1.35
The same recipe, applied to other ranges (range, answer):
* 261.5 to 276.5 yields 1.35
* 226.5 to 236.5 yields 1.35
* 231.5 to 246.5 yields 1.35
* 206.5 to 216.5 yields 1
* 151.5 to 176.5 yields 1.37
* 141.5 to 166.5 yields 1.38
